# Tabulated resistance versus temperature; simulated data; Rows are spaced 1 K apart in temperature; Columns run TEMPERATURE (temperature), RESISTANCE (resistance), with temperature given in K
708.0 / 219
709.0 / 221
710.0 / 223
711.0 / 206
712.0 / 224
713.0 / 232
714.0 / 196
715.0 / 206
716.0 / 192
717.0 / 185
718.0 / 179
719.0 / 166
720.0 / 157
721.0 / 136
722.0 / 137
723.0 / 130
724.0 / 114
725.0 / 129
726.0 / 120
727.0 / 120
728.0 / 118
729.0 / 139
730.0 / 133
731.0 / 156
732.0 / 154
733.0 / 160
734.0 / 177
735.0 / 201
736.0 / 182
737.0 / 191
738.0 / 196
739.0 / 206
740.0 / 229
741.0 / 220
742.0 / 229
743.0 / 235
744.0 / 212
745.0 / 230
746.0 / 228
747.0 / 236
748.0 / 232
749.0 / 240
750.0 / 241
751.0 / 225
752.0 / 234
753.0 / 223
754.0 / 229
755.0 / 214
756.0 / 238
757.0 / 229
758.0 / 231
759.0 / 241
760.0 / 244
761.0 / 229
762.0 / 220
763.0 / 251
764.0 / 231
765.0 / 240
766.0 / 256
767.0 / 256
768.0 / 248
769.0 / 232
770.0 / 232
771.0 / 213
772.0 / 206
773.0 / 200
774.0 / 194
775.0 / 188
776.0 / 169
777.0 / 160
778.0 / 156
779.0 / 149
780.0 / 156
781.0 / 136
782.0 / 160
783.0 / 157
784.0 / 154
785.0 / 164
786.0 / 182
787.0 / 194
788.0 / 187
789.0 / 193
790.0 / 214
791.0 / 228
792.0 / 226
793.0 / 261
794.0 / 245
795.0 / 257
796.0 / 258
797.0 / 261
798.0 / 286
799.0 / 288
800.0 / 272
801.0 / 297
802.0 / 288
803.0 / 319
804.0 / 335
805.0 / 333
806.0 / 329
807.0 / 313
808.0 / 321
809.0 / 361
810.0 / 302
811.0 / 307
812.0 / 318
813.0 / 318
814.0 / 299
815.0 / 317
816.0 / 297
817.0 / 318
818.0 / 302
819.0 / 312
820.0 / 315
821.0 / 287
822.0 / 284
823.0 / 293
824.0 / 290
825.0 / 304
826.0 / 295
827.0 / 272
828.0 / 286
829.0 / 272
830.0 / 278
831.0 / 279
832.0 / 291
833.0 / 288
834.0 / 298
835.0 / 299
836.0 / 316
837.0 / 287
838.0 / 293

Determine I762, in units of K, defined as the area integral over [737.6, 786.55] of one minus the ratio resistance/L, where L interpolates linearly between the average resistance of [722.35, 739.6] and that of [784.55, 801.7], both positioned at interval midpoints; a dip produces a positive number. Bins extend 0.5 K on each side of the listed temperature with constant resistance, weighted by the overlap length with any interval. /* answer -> -5.0 K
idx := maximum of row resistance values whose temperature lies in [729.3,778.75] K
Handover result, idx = 256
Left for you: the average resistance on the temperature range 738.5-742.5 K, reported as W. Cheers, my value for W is 221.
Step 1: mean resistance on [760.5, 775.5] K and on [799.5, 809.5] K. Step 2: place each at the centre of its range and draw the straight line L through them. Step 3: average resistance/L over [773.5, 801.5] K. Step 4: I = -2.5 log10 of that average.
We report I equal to 0.32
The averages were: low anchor 226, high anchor 317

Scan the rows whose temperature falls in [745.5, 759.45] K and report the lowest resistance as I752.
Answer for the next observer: 214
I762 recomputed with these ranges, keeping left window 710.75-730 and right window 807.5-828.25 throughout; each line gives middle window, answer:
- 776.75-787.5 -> 3.9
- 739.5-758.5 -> -2.5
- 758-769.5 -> -0.8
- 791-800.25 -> 0.4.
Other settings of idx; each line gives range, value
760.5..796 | 261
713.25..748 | 236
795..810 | 361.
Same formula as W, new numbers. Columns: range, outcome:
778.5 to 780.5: 152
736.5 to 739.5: 198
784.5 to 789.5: 184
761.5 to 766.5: 240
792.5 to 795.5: 254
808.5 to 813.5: 321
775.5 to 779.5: 158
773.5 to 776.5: 184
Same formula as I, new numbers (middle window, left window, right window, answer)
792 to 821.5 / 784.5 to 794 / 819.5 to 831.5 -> -0.21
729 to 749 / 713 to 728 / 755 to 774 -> -0.06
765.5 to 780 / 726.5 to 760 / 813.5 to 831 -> 0.17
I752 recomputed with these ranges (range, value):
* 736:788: 136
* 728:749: 118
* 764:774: 194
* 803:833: 272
